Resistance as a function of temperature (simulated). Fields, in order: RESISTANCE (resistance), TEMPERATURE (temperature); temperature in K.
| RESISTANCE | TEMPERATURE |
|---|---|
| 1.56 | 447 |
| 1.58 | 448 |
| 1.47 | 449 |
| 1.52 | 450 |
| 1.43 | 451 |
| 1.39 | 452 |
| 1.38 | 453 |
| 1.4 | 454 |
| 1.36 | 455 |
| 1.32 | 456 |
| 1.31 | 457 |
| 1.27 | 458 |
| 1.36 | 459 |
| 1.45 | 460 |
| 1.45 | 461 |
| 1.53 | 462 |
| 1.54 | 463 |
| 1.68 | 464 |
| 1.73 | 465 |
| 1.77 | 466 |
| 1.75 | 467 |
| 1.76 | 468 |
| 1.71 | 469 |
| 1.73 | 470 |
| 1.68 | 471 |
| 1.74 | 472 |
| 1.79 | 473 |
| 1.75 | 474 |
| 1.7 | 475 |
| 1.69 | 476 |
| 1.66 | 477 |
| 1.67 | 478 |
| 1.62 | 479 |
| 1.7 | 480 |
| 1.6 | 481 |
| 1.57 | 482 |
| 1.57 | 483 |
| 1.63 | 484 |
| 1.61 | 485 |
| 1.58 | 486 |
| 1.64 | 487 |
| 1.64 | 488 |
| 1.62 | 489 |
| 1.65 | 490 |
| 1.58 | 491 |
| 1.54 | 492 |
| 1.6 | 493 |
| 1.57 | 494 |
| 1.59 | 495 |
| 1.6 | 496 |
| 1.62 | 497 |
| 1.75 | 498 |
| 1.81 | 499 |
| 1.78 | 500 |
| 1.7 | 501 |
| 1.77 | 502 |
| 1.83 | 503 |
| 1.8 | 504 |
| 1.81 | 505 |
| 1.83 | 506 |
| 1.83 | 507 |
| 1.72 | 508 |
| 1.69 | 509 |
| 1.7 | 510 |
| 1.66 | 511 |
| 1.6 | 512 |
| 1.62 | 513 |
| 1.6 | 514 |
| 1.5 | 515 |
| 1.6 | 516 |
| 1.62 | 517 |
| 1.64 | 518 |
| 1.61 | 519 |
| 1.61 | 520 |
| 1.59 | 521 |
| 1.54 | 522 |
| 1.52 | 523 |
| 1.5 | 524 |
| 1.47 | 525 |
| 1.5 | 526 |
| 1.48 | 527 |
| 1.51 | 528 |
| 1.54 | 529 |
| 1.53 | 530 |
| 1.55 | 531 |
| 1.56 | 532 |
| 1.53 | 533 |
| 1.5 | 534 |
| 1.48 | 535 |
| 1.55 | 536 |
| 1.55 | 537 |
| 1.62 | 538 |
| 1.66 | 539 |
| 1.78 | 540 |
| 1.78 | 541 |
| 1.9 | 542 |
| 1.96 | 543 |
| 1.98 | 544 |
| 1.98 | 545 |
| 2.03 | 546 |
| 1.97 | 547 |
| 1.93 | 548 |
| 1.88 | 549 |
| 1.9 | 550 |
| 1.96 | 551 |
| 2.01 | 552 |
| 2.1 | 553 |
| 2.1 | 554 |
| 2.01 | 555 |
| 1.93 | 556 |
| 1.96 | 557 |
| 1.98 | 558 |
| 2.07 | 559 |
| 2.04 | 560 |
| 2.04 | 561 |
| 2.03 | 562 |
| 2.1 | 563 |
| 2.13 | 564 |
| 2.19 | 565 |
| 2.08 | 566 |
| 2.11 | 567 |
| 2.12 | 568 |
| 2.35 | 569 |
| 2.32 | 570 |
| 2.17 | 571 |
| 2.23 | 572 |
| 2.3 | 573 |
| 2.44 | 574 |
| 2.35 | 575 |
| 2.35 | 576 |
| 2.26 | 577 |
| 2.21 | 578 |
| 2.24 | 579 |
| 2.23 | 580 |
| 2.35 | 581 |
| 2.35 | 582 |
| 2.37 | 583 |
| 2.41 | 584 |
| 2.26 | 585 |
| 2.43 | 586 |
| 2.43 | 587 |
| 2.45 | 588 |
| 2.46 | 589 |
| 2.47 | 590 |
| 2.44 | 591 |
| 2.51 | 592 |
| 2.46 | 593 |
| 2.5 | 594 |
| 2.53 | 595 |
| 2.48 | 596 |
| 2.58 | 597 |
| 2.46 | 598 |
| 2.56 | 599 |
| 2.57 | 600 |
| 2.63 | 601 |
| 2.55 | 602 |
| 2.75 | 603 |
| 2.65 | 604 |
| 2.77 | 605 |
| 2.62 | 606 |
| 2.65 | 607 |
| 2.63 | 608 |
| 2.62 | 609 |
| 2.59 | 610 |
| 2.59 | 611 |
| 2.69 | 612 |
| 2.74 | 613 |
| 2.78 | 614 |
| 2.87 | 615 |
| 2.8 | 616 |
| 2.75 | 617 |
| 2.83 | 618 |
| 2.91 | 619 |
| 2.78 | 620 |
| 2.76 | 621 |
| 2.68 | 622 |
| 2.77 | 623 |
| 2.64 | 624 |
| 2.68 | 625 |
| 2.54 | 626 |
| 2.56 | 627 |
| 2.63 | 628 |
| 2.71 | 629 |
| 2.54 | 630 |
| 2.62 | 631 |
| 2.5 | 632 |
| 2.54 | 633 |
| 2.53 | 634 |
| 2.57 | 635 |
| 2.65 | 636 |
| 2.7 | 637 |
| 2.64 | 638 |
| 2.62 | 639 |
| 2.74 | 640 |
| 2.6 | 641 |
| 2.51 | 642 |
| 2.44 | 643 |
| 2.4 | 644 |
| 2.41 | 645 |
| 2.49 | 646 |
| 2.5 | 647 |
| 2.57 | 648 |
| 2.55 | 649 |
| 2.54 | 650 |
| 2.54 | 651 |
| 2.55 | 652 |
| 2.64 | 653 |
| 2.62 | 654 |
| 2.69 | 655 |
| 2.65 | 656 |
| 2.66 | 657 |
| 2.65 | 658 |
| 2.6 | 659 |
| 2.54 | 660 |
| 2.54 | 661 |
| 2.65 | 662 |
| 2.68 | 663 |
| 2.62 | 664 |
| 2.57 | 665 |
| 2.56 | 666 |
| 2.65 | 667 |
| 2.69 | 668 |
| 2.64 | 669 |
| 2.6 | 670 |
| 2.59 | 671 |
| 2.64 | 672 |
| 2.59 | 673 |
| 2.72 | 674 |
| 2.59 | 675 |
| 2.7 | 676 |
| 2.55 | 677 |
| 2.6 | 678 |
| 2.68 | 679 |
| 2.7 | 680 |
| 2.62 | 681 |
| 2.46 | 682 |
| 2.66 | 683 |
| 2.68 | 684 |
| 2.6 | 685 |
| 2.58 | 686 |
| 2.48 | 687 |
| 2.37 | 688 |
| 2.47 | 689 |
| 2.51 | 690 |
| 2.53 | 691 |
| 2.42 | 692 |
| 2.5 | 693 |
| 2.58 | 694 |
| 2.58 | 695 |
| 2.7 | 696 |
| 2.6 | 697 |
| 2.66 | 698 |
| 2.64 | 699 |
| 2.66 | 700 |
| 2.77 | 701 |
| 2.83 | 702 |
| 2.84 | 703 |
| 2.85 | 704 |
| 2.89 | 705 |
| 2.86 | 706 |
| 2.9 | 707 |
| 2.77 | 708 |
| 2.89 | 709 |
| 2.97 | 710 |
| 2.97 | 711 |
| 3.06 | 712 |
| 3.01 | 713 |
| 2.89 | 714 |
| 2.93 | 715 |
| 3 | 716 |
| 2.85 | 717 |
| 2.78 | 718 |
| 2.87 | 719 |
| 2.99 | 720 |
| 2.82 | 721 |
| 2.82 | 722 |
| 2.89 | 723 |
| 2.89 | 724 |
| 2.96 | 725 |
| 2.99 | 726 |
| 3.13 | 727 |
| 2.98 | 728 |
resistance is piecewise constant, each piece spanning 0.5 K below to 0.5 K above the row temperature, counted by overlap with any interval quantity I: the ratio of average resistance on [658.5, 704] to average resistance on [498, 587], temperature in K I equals 1.4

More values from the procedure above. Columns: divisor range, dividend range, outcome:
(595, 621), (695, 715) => 1.06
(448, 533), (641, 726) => 1.67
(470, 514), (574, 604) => 1.45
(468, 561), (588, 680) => 1.53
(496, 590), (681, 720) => 1.43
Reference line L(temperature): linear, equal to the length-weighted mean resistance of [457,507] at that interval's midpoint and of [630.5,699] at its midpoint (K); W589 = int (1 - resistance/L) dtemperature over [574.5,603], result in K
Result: -3.0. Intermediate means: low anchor 1.65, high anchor 2.59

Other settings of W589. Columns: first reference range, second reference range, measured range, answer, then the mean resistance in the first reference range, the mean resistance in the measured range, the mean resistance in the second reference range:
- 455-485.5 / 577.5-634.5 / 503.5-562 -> 8.9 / 1.61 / 1.74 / 2.57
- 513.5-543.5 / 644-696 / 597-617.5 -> -4.9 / 1.59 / 2.66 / 2.58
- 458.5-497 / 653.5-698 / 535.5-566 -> 0.8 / 1.63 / 1.94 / 2.6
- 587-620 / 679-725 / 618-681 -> 1.5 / 2.62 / 2.62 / 2.74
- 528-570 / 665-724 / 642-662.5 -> -0.7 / 1.89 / 2.56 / 2.71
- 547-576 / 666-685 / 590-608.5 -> -2.4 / 2.1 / 2.57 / 2.63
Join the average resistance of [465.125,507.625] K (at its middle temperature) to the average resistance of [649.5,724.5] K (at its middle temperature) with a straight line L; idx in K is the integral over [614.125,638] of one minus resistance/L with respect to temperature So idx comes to -2.9 K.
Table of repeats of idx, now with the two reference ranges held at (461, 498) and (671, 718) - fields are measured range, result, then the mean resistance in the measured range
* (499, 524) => 1.8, 1.67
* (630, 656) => -1.2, 2.57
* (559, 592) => -2.4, 2.27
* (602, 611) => -1.5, 2.65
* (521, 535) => 2.7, 1.52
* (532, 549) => 1.7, 1.76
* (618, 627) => -1.4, 2.72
